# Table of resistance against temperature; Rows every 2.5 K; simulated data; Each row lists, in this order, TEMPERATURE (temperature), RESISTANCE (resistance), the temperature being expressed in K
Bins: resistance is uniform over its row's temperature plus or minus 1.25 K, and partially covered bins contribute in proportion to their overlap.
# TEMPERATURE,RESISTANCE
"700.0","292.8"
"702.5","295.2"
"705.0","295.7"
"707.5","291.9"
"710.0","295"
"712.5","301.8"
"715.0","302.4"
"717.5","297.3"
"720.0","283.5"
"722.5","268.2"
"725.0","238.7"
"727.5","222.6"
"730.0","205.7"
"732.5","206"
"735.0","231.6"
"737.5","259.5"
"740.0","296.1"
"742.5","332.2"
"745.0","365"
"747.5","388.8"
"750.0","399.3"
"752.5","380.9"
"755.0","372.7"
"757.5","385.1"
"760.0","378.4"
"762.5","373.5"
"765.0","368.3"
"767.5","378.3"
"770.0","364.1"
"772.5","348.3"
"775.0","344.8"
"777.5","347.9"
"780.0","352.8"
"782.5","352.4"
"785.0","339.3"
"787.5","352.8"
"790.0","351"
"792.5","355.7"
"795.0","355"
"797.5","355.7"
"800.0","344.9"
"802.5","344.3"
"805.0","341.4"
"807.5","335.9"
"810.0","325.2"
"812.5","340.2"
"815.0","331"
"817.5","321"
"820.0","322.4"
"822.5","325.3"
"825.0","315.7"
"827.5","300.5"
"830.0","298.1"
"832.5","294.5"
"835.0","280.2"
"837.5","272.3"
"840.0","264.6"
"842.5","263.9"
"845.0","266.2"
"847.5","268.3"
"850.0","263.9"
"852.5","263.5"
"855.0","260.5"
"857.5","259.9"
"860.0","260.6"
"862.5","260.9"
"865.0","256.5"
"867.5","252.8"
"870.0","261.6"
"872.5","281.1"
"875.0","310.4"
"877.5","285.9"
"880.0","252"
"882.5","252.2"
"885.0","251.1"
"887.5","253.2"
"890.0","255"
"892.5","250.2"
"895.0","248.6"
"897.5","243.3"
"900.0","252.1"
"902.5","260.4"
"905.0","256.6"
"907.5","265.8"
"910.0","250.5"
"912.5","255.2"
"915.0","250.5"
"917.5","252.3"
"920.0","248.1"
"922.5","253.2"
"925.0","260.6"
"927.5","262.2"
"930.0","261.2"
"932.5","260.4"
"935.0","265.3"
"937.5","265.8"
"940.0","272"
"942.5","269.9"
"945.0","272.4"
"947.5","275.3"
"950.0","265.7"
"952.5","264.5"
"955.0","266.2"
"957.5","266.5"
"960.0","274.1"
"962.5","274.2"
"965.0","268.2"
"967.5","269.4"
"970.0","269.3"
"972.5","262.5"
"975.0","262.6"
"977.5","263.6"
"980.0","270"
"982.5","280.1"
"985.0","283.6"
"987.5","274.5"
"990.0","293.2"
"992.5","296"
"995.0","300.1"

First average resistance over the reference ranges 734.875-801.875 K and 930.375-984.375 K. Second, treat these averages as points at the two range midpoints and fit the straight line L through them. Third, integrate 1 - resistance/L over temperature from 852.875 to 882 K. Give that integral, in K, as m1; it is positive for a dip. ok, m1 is 3.9 K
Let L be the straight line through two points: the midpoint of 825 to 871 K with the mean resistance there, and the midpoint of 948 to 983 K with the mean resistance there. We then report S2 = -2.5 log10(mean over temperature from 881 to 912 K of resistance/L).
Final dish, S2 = 0.07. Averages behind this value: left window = 271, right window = 268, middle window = 253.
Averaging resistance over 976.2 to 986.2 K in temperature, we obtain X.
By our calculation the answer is 274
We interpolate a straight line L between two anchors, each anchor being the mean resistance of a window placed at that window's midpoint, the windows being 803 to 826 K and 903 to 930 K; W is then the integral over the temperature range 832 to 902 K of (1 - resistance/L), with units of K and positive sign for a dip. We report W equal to 6.7 K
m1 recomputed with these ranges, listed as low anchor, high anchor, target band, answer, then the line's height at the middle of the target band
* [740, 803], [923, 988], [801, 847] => 3.70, 334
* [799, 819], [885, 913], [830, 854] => 2.61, 305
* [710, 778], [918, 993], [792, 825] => -3.60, 304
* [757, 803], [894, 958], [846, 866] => 2.92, 307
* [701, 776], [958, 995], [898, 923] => 2.81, 286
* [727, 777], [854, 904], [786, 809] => -3.14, 306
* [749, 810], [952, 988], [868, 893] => 3.71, 312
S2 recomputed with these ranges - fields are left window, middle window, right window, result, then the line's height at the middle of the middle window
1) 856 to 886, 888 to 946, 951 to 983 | 0.04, 267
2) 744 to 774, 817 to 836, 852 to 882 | 0.00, 307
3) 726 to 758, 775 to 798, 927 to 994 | -0.17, 301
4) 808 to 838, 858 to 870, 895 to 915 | 0.10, 283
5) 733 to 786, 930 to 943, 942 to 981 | 0.05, 278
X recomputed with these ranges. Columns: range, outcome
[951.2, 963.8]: 269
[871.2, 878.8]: 292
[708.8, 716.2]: 300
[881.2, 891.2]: 253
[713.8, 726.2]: 278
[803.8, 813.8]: 336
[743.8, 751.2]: 384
